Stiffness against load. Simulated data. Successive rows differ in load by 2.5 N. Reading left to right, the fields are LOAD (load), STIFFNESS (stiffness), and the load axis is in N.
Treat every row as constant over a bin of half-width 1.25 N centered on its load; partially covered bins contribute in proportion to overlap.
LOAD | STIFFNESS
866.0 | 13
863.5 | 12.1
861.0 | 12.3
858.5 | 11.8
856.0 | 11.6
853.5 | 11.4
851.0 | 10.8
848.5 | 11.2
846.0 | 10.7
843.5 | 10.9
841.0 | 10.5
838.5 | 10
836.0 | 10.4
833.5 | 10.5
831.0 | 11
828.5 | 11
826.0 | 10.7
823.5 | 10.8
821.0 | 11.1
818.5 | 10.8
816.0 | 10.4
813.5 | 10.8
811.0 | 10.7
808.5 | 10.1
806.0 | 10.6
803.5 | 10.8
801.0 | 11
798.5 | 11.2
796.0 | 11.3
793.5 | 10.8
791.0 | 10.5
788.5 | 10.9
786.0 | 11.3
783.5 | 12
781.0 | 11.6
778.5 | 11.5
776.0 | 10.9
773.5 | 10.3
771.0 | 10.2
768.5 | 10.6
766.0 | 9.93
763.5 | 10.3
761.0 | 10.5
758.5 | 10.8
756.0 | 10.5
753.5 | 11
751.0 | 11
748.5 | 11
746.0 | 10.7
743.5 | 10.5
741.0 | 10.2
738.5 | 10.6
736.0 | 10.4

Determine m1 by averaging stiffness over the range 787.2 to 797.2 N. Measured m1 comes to 10.9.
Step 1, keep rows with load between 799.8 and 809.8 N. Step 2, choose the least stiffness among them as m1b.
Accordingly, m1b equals 10.1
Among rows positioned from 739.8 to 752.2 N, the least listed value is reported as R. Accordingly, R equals 10.2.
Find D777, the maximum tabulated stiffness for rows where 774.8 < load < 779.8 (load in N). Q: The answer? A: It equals 11.5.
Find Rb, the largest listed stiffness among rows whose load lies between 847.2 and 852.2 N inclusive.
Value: 11.2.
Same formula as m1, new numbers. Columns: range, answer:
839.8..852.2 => 10.8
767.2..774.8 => 10.4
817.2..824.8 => 10.9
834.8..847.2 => 10.5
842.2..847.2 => 10.8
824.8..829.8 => 10.9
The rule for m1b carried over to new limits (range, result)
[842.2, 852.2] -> 10.7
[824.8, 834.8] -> 10.5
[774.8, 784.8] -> 10.9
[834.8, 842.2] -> 10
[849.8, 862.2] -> 10.8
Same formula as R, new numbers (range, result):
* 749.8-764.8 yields 10.3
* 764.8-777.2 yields 9.93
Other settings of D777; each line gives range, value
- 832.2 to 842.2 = 10.5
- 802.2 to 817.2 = 10.8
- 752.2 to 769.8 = 11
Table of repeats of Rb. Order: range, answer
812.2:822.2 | 11.1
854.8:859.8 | 11.8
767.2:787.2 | 12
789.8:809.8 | 11.3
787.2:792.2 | 10.9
